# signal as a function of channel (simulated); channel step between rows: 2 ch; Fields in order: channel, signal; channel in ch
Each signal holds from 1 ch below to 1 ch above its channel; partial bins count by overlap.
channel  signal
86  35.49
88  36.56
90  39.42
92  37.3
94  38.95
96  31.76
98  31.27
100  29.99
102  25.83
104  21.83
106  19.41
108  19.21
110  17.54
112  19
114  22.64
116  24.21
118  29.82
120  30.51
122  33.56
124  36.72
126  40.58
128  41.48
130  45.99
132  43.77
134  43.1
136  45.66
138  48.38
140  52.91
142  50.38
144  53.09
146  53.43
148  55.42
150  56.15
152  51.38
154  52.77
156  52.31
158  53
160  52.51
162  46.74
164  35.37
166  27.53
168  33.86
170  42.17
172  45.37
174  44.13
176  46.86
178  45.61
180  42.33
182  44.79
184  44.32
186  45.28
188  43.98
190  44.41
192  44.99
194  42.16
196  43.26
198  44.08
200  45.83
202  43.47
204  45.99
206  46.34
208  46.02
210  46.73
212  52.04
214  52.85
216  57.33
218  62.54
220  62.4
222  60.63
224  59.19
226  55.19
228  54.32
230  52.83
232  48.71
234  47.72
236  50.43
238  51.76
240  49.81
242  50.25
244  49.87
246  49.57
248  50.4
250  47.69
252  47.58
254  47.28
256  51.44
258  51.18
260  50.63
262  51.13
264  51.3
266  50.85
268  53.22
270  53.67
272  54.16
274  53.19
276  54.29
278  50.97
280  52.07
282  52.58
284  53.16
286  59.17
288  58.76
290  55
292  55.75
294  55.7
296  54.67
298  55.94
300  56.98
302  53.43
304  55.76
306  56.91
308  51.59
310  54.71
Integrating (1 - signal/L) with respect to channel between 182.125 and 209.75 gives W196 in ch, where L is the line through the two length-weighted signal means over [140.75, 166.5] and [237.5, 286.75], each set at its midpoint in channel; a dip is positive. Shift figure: 3.1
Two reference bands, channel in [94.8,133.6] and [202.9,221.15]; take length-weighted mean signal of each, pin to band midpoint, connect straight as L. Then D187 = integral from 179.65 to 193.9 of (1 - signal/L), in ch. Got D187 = 0.7 ch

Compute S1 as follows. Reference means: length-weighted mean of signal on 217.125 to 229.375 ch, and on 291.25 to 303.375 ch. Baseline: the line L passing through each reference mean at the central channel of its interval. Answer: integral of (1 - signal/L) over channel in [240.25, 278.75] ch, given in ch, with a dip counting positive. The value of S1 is 4.16 ch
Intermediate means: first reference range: 58.8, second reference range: 55.4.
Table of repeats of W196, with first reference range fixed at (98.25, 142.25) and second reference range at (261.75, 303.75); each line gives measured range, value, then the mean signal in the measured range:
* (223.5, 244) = -1.65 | 51.7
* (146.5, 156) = -4.16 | 53.7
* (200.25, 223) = -3.52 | 52.2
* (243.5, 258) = 0.25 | 49.2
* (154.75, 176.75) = -2.54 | 43.7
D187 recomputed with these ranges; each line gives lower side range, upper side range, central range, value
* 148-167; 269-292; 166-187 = 2.7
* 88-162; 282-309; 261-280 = 0.2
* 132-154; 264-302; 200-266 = 2.2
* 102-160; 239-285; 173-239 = -3.8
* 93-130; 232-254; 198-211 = -0.7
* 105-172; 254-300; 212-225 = -2.9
